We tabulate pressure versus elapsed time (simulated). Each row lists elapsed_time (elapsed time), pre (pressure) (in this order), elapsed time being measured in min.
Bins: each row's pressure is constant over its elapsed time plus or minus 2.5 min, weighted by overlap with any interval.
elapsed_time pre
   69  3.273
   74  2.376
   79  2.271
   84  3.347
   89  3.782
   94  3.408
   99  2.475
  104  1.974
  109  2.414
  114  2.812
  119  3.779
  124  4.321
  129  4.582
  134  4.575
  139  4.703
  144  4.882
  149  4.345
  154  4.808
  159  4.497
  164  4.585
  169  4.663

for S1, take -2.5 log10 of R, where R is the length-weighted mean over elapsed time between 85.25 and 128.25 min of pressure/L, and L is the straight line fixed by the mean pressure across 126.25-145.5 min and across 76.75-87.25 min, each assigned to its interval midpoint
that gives 0.158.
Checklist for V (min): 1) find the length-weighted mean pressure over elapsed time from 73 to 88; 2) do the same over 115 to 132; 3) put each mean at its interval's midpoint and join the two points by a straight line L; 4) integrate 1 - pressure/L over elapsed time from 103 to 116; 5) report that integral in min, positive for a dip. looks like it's 4.4 min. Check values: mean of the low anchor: 2.81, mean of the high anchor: 4.11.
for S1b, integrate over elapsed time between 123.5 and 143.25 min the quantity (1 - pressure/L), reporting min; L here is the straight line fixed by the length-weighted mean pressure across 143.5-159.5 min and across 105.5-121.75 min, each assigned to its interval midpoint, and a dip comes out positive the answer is -4.1 min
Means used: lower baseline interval 2.96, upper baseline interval 4.62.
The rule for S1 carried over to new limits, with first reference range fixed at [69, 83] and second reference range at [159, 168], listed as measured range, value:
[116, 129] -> -0.124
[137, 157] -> -0.118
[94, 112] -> 0.283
